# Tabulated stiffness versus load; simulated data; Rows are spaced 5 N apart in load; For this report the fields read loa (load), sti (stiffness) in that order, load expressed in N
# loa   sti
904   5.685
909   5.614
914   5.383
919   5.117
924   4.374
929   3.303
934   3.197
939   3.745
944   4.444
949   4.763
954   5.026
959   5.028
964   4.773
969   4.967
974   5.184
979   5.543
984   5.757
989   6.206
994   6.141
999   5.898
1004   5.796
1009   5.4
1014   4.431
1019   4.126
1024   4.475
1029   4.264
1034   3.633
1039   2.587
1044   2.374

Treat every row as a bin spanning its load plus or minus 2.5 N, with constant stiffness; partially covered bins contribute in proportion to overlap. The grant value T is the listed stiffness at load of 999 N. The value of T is 5.898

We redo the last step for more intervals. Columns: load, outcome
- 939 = 3.745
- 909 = 5.614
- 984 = 5.757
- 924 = 4.374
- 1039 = 2.587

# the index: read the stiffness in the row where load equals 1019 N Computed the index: 4.126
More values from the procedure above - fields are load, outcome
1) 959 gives 5.028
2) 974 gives 5.184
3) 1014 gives 4.431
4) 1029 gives 4.264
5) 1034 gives 3.633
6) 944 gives 4.444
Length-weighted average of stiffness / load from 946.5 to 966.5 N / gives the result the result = 4.9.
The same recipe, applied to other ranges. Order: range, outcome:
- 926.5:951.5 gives 3.89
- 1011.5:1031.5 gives 4.32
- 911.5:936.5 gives 4.27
